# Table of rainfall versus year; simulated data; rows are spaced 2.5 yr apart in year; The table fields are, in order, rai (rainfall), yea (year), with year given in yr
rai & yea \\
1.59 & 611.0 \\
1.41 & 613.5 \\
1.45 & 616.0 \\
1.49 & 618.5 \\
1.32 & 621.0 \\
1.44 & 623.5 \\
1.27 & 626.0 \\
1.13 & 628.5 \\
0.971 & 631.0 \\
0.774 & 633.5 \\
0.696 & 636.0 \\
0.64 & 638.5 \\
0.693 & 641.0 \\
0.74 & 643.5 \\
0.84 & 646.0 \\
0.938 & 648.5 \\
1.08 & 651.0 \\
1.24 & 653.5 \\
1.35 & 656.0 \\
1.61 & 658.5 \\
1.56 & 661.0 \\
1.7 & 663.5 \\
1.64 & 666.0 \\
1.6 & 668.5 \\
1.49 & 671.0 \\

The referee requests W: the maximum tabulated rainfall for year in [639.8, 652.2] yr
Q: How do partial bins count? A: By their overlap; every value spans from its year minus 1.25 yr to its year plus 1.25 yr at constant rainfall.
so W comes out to 1.08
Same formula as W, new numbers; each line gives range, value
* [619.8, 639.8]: 1.44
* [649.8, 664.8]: 1.7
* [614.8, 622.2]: 1.49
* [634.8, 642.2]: 0.696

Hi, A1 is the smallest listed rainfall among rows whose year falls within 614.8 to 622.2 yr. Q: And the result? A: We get 1.32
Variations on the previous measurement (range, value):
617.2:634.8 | 0.774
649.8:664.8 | 1.08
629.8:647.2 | 0.64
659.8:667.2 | 1.56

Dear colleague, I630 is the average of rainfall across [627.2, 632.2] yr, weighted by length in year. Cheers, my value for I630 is 1.05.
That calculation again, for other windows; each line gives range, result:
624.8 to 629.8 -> 1.2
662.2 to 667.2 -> 1.67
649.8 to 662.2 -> 1.37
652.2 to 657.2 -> 1.29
